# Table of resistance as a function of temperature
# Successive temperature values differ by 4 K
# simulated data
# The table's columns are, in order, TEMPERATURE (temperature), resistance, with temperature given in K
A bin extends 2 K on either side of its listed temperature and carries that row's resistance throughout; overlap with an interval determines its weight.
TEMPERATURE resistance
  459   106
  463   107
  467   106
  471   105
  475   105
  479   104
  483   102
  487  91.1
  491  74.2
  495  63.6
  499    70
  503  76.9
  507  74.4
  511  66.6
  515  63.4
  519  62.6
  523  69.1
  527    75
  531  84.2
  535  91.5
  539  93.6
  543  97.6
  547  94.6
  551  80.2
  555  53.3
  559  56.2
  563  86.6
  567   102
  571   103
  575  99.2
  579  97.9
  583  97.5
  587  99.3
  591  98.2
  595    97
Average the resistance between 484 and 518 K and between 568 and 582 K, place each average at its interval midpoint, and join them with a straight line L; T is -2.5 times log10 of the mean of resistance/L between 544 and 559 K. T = 0.21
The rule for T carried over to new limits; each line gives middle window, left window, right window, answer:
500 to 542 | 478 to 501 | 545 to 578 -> 0.11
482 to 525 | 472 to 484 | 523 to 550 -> 0.30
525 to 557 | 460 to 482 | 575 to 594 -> 0.20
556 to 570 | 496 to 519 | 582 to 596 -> 0.10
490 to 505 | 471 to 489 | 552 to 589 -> 0.36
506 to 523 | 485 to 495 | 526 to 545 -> 0.26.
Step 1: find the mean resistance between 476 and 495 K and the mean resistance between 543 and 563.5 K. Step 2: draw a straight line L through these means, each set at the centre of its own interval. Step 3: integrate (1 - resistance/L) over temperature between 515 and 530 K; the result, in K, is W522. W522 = 2.37 K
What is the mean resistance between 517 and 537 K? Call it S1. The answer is 76.5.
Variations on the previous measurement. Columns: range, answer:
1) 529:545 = 91.7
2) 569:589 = 99.4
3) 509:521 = 64.2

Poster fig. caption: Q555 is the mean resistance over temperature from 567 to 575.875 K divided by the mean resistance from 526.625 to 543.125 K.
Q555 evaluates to 1.15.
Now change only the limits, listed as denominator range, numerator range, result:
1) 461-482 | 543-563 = 0.72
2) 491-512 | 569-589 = 1.40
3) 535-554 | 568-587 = 1.11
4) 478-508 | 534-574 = 1.06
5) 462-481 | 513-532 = 0.67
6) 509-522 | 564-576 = 1.55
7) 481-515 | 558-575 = 1.18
